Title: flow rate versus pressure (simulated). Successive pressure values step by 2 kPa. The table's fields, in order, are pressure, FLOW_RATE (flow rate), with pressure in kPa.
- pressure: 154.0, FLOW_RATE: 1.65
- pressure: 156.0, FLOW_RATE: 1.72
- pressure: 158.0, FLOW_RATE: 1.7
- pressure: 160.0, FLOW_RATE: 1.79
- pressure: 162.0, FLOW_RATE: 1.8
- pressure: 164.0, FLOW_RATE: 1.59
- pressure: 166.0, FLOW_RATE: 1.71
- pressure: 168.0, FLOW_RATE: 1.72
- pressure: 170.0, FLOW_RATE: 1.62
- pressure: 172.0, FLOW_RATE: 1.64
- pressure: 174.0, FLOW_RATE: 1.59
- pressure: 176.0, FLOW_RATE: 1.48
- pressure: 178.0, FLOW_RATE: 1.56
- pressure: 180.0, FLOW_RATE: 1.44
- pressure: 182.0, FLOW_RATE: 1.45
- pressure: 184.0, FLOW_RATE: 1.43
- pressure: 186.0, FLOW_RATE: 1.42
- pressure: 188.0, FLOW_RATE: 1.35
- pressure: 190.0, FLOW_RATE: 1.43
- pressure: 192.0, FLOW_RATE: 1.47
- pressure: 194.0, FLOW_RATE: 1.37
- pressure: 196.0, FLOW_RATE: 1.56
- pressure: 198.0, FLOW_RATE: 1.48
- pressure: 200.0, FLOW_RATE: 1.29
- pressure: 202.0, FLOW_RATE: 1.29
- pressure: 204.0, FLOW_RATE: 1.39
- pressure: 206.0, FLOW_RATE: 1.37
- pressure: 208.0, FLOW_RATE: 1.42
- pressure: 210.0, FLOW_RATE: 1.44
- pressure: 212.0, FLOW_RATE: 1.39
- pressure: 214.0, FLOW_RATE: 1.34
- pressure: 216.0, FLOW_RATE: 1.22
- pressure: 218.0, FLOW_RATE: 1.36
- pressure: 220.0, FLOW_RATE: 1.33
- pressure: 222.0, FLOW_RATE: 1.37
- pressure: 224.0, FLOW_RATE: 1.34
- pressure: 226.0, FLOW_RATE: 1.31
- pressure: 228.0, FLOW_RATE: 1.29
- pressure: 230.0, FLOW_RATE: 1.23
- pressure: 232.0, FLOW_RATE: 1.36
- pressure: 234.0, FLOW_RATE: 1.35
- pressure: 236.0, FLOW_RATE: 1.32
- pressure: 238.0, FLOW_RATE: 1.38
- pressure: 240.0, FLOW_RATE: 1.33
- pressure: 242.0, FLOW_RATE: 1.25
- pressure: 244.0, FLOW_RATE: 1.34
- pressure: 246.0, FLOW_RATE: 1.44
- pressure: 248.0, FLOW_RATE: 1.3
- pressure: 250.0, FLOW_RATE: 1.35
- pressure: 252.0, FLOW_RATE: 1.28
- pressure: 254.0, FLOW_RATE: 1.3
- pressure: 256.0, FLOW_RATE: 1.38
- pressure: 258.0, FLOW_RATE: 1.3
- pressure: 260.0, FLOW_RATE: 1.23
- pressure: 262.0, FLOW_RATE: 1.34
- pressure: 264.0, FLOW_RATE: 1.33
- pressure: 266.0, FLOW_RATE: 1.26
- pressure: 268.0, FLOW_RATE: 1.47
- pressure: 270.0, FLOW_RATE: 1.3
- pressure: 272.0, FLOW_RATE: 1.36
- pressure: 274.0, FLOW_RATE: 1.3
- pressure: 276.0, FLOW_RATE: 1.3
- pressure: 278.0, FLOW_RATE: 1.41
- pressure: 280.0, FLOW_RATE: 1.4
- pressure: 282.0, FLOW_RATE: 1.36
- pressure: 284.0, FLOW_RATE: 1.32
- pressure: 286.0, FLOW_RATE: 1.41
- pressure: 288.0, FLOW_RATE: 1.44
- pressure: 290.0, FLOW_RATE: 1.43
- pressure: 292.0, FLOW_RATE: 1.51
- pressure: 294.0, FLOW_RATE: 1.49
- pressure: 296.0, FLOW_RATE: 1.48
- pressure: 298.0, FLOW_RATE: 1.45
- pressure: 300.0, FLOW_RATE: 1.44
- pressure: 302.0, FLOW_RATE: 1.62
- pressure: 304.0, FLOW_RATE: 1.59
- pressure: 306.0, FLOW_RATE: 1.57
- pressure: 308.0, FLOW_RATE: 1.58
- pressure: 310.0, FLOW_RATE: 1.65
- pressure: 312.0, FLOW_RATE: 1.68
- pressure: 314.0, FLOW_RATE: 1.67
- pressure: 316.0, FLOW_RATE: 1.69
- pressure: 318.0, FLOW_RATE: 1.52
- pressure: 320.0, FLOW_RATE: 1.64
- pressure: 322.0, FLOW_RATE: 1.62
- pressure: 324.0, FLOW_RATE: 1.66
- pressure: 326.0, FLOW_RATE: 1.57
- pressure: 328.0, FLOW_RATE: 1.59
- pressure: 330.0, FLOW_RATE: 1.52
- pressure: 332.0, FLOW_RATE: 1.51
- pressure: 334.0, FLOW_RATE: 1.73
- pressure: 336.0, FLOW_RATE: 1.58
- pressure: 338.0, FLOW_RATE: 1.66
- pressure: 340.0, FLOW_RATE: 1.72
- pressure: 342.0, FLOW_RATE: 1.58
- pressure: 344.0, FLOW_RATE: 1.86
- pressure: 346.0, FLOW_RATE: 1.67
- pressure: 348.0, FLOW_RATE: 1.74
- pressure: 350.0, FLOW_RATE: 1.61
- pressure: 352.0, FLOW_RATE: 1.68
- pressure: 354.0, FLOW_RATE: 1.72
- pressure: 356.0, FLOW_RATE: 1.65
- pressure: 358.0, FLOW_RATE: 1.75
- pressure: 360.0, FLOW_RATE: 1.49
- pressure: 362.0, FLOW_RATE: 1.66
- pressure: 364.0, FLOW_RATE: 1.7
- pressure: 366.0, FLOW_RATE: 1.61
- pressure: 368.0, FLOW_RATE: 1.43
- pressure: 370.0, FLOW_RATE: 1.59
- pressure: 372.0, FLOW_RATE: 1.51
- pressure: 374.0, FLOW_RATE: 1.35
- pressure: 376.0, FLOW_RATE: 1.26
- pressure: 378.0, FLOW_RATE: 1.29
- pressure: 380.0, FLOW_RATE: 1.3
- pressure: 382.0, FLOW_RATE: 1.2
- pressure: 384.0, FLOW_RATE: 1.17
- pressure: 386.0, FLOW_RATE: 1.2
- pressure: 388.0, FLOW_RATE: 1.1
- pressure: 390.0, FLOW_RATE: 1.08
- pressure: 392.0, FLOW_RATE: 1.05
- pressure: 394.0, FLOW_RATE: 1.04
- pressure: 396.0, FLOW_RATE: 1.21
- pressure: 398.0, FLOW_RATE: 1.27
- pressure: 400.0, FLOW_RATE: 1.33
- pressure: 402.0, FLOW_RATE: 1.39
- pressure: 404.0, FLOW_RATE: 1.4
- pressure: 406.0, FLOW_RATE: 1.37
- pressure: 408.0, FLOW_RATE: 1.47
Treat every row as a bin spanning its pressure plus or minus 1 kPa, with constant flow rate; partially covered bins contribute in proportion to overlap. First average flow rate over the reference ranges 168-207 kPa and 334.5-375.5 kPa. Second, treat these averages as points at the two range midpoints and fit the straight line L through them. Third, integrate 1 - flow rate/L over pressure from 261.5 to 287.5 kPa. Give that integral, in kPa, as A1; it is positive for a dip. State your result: 3.25 kPa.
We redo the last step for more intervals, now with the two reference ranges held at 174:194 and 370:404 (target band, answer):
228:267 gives 1.9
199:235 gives 2.0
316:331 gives -3.2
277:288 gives -0.3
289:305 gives -1.9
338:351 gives -4.0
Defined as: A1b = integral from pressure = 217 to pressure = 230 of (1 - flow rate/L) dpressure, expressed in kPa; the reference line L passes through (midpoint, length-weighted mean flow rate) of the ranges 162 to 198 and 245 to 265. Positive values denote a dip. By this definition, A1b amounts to 0.8 kPa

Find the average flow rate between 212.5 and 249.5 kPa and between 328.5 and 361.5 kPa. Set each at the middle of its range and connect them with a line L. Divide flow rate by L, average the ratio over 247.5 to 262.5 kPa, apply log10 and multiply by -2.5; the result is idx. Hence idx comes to 0.07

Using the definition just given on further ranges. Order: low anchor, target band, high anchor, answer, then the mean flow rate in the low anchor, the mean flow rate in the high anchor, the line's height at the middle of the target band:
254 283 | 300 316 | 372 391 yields -0.24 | 1.34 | 1.23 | 1.3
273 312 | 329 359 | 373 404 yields -0.24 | 1.47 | 1.22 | 1.34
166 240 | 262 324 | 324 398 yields -0.02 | 1.41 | 1.48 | 1.45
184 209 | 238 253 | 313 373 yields 0.12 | 1.4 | 1.63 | 1.48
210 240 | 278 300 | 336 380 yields 0.02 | 1.33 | 1.59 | 1.46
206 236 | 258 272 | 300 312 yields 0.12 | 1.34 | 1.59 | 1.47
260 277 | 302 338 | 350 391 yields -0.17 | 1.33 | 1.44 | 1.38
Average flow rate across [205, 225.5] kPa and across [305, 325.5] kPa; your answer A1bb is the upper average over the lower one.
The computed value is 1.20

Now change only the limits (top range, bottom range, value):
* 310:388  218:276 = 1.17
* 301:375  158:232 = 1.11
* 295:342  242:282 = 1.20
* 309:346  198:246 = 1.22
